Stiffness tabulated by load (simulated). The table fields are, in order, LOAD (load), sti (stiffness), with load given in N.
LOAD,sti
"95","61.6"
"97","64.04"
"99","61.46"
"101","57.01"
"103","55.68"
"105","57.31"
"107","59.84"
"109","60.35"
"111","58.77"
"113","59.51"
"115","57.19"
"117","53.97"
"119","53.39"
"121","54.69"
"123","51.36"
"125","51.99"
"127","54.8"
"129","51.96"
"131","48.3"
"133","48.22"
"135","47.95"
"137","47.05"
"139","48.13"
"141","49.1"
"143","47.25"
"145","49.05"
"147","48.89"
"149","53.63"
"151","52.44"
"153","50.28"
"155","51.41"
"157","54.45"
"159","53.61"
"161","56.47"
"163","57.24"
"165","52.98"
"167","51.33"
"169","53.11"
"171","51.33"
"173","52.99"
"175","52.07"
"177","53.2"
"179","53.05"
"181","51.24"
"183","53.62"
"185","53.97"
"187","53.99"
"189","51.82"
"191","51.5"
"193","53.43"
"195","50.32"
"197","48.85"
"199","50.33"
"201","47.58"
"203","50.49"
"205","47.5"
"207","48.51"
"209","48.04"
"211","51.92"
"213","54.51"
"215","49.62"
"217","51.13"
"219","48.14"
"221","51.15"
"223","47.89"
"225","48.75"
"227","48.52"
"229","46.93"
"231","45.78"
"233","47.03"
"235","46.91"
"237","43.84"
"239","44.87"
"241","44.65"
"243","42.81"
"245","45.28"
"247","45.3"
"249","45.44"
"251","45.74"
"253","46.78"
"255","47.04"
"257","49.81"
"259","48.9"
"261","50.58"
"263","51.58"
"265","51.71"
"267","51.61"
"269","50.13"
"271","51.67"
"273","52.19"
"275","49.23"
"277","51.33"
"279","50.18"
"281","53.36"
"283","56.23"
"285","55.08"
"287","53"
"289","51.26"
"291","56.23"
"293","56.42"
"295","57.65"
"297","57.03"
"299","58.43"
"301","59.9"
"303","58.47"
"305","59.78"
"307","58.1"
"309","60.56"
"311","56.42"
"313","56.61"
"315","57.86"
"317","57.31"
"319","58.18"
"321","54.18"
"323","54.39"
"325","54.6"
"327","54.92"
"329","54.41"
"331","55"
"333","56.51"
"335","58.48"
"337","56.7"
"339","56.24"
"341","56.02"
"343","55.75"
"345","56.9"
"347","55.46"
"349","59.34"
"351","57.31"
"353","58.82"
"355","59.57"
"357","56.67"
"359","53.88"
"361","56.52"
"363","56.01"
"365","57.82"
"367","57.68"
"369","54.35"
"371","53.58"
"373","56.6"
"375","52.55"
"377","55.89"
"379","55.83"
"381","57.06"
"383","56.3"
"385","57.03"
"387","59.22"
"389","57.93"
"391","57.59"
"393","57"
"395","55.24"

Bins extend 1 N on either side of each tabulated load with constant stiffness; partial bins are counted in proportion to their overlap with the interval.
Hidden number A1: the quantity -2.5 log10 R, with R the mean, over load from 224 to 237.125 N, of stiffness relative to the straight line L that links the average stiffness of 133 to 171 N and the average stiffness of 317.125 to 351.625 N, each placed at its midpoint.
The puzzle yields 0.14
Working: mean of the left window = 51.3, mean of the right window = 56.2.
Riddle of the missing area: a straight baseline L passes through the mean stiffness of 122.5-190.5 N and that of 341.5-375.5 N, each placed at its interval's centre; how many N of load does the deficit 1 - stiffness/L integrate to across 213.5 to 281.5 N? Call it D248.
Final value 6.9 N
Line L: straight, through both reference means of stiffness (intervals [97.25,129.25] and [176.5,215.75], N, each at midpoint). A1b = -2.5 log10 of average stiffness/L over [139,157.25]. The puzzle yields 0.08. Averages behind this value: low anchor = 56.5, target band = 50.4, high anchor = 51.2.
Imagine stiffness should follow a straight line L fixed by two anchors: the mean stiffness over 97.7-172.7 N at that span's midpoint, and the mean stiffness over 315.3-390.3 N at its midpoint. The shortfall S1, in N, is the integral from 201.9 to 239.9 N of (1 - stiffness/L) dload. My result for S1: 4.2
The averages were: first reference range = 53.3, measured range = 48.5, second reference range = 56.4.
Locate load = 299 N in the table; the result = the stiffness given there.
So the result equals 58.43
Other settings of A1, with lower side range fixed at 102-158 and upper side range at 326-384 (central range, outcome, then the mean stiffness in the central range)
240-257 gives 0.19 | 45.6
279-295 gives 0.02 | 54.4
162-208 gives 0.04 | 51.8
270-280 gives 0.08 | 50.9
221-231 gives 0.13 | 48.1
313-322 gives -0.02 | 56.9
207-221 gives 0.08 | 50.5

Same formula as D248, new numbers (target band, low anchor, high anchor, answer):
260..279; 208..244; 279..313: 0.8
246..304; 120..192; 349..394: 2.5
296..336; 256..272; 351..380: -2.7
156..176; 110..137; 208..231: -0.8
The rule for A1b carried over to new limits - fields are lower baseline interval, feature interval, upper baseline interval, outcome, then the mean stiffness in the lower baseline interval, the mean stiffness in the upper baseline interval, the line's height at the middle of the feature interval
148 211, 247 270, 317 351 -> 0.111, 52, 56.1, 54.1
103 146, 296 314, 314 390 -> -0.051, 52.9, 56.4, 55.7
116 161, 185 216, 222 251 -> -0.062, 51.1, 46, 47.9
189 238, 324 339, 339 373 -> -0.010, 49.2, 56.6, 55.3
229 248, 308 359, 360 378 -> -0.077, 45.3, 55.7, 52.8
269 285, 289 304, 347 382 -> -0.083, 52.1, 56.4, 53.1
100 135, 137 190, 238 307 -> 0.035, 54.8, 51.6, 53.8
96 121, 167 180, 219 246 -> -0.010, 58.1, 46.6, 52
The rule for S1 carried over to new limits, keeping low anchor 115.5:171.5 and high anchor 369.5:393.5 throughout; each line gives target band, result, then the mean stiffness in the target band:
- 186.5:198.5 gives 0.25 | 51.5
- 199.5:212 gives 0.90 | 49.1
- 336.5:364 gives -0.54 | 56.8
